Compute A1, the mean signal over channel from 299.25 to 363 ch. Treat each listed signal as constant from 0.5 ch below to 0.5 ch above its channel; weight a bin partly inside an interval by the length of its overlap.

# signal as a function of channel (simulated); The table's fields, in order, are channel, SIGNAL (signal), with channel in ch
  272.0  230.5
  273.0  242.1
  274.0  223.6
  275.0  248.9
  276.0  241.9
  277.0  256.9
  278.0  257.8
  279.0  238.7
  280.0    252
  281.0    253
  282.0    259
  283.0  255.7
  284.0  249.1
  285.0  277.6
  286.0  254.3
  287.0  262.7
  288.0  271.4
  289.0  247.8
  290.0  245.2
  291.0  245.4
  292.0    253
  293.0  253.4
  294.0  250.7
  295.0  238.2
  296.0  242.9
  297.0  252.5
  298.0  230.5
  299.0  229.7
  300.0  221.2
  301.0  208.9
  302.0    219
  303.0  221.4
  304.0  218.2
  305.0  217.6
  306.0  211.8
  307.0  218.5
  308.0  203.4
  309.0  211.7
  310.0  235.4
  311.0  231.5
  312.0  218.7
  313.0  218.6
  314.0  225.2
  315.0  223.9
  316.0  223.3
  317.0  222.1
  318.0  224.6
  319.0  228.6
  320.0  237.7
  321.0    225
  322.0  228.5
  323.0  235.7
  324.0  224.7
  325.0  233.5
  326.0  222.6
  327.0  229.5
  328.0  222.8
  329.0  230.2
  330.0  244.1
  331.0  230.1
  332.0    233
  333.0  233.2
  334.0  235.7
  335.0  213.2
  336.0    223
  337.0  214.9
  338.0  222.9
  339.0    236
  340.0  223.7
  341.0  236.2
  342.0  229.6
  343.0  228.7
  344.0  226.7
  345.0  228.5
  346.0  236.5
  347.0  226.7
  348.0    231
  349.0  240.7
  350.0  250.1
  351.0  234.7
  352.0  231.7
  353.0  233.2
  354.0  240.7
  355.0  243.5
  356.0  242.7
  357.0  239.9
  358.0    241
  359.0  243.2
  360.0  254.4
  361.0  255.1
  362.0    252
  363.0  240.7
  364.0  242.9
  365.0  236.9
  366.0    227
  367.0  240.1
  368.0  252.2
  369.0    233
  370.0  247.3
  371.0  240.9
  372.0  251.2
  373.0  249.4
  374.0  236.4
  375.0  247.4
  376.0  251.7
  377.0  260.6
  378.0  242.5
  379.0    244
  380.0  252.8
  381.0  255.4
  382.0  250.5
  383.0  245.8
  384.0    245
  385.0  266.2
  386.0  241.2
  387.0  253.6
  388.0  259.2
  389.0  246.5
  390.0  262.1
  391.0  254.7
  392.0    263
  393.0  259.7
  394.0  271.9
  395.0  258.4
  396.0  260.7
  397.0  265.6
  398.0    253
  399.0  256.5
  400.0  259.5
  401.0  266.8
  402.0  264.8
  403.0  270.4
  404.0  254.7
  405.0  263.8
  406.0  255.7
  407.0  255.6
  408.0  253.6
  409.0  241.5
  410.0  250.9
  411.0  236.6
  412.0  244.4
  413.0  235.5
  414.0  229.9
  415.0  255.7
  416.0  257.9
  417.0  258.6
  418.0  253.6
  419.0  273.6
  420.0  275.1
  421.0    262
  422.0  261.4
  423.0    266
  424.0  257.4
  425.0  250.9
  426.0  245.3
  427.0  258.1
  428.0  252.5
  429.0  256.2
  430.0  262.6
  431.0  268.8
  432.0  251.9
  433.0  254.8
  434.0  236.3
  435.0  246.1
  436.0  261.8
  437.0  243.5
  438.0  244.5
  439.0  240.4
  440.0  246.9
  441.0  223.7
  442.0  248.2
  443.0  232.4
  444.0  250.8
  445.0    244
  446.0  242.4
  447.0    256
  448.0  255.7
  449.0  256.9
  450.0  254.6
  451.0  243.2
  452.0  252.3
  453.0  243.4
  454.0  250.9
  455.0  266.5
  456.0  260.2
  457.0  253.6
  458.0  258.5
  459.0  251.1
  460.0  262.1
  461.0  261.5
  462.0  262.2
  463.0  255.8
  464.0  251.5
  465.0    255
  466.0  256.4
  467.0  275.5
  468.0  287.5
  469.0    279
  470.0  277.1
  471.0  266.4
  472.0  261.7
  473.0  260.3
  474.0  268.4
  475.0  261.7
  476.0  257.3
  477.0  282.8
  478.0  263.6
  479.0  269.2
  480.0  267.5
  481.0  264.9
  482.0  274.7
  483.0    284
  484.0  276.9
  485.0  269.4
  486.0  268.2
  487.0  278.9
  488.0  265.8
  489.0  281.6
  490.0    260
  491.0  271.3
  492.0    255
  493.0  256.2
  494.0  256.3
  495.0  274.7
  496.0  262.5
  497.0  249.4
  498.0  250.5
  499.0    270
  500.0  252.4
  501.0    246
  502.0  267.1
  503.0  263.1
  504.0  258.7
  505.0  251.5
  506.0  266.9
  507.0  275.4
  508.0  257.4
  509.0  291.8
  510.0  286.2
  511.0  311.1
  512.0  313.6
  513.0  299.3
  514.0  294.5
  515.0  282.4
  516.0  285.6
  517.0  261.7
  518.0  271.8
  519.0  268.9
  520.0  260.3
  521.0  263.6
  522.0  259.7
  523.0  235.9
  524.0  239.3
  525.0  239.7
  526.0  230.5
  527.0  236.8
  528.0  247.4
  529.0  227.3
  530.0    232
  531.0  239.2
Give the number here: 229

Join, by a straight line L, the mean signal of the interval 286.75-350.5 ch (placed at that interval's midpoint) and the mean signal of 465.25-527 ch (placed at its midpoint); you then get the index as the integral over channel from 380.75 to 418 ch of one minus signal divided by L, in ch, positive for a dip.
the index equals -1.1 ch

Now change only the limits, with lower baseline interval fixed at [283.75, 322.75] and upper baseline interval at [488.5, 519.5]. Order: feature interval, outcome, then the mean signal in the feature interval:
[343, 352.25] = 0.29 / 234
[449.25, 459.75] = 0.31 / 254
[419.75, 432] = -0.14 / 259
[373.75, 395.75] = -0.44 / 253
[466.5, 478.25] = -0.24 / 270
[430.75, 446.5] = 0.78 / 246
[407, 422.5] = 0.08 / 253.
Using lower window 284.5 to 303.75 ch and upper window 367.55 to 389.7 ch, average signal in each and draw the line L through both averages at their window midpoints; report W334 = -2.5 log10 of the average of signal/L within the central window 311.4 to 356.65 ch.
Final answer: 0.07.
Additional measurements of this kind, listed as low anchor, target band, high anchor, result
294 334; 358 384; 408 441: -0.03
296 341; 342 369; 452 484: -0.02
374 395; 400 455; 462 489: 0.03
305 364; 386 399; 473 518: -0.06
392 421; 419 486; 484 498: 0.01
